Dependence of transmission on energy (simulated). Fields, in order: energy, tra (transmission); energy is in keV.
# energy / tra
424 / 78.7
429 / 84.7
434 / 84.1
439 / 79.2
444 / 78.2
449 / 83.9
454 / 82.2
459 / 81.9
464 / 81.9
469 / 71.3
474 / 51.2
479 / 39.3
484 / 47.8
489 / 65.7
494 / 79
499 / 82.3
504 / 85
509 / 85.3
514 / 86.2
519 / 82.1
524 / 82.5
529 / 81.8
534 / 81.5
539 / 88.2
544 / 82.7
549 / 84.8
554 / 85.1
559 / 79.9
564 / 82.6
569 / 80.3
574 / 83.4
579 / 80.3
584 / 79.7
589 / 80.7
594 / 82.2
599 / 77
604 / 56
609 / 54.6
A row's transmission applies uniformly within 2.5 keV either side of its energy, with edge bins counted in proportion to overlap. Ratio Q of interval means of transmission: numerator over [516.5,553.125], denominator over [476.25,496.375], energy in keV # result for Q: 1.45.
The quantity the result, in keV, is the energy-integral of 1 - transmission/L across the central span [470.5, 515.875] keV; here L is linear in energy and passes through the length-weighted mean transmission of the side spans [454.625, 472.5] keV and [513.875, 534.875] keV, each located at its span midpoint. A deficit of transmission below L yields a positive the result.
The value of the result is 6.3 keV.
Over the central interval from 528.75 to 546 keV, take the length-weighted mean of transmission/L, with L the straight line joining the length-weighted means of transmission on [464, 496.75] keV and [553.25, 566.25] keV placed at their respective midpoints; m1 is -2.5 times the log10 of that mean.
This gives -0.10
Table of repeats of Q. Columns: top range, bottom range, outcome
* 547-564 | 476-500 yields 1.35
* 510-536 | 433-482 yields 1.14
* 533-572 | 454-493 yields 1.29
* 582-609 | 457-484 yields 1.16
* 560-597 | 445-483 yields 1.17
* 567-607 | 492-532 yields 0.93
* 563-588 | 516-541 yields 0.98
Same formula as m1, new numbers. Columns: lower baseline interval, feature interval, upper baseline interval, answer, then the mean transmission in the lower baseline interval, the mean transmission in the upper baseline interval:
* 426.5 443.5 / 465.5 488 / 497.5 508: 0.46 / 82.1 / 84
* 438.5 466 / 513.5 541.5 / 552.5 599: -0.03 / 81.4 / 81.3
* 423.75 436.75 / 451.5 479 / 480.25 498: 0.02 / 83.1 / 63.9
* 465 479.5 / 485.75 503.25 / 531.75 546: -0.12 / 58.8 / 84.2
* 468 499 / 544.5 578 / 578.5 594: -0.10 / 60.3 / 80.5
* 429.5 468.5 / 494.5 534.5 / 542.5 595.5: -0.02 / 81.3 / 82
